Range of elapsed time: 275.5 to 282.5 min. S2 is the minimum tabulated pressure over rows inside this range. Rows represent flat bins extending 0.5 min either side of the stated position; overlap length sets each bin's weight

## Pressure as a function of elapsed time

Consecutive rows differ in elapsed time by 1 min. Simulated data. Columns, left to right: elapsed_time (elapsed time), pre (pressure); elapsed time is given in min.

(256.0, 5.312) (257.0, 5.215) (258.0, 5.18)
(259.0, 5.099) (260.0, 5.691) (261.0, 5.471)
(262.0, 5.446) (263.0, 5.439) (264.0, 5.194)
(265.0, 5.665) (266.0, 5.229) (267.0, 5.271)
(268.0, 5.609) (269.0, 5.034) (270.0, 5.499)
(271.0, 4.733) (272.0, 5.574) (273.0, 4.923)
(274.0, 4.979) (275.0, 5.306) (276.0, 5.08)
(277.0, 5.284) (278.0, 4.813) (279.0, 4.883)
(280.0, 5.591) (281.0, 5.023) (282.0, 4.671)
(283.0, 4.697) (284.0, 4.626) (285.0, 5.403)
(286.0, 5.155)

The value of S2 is 4.671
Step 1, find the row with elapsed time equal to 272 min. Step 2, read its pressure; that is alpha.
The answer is 5.574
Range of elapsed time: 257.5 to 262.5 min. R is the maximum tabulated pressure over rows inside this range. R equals 5.691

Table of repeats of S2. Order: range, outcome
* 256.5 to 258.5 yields 5.18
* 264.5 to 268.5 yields 5.229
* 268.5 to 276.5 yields 4.733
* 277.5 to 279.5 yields 4.813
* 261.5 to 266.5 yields 5.194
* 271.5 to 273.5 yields 4.923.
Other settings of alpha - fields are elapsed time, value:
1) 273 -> 4.923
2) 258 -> 5.18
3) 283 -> 4.697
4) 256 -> 5.312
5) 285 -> 5.403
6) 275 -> 5.306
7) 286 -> 5.155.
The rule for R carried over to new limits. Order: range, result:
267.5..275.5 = 5.609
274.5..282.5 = 5.591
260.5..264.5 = 5.471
